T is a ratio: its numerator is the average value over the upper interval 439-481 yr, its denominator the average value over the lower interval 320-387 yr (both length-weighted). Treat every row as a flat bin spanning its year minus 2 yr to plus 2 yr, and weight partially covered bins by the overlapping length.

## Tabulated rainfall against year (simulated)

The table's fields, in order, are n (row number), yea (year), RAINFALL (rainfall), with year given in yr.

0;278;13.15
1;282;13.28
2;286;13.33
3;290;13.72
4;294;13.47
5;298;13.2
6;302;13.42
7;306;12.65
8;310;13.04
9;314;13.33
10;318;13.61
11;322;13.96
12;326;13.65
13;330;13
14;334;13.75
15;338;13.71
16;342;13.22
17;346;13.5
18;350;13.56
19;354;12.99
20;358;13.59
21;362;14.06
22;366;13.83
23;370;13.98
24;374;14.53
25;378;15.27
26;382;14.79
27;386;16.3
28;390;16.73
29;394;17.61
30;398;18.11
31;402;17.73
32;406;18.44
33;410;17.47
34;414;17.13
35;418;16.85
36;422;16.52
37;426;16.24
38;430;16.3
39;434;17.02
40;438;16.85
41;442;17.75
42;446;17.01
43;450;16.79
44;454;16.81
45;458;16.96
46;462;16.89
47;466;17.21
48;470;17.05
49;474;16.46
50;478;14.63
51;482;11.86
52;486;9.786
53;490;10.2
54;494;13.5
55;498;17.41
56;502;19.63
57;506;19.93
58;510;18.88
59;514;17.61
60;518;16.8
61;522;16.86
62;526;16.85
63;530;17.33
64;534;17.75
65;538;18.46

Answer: 1.2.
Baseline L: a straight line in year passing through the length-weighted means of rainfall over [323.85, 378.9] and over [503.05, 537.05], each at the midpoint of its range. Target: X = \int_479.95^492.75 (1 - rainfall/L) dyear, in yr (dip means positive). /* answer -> 4.7 yr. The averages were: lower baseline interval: 13.7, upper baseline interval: 17.8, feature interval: 10.8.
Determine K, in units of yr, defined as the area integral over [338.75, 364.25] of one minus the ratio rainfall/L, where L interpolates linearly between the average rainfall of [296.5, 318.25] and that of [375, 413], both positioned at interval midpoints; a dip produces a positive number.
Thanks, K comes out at 2.64 yr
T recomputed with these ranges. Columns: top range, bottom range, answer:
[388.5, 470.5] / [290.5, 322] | 1.29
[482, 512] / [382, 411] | 0.89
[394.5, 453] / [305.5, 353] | 1.28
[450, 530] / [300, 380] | 1.18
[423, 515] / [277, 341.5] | 1.21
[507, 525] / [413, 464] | 1.05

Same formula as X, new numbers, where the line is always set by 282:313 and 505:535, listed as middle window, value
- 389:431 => -4.7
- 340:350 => 0.6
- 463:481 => 0.6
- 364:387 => 0.2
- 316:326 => 0.0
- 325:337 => 0.4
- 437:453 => -0.9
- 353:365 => 0.7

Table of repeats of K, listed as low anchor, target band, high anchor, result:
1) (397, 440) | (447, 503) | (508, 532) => 6.3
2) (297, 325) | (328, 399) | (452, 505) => -2.8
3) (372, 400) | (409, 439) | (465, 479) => -0.9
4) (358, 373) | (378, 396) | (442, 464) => -1.9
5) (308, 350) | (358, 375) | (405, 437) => 1.0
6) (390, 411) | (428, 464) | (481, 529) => 0.1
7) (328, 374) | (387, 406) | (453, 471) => -3.3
